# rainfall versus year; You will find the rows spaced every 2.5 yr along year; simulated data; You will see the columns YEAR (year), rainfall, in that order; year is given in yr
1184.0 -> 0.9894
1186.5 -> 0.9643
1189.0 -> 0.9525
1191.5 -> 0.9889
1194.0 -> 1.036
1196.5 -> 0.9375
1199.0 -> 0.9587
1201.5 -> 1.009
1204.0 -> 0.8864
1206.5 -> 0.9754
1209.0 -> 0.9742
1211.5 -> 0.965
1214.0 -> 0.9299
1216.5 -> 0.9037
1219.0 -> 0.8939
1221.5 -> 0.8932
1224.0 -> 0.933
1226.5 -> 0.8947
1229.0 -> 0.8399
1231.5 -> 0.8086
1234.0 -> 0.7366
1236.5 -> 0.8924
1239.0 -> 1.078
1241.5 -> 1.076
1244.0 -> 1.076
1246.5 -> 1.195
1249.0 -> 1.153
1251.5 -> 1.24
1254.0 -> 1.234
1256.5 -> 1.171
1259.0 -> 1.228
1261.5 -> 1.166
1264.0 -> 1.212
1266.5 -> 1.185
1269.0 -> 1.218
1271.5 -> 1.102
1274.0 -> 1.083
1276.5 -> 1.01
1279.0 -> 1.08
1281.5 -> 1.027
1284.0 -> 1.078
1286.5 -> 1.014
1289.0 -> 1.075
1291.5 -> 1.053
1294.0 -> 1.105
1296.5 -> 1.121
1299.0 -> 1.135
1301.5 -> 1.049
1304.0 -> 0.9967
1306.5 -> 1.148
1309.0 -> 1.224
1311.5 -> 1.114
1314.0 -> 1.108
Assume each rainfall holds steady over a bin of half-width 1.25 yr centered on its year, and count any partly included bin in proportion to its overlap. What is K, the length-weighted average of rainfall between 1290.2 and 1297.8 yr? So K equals 1.09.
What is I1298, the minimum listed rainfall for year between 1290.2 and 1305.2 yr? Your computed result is 0.9967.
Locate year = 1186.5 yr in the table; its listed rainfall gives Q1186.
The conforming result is 0.9643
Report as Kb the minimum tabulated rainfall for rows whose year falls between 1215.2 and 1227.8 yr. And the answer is 0.8932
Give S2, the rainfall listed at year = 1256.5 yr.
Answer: 1.171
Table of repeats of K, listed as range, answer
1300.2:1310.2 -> 1.1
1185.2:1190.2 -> 0.959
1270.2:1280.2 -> 1.07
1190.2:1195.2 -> 1.01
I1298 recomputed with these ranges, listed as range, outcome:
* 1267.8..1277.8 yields 1.01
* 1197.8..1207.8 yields 0.8864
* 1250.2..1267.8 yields 1.166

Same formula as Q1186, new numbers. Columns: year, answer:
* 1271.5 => 1.102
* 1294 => 1.105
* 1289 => 1.075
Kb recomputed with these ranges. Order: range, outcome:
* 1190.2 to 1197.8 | 0.9375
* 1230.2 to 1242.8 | 0.7366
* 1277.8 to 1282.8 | 1.027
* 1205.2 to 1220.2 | 0.8939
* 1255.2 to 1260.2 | 1.171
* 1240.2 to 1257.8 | 1.076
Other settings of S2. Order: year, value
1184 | 0.9894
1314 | 1.108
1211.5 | 0.965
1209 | 0.9742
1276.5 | 1.01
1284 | 1.078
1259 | 1.228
